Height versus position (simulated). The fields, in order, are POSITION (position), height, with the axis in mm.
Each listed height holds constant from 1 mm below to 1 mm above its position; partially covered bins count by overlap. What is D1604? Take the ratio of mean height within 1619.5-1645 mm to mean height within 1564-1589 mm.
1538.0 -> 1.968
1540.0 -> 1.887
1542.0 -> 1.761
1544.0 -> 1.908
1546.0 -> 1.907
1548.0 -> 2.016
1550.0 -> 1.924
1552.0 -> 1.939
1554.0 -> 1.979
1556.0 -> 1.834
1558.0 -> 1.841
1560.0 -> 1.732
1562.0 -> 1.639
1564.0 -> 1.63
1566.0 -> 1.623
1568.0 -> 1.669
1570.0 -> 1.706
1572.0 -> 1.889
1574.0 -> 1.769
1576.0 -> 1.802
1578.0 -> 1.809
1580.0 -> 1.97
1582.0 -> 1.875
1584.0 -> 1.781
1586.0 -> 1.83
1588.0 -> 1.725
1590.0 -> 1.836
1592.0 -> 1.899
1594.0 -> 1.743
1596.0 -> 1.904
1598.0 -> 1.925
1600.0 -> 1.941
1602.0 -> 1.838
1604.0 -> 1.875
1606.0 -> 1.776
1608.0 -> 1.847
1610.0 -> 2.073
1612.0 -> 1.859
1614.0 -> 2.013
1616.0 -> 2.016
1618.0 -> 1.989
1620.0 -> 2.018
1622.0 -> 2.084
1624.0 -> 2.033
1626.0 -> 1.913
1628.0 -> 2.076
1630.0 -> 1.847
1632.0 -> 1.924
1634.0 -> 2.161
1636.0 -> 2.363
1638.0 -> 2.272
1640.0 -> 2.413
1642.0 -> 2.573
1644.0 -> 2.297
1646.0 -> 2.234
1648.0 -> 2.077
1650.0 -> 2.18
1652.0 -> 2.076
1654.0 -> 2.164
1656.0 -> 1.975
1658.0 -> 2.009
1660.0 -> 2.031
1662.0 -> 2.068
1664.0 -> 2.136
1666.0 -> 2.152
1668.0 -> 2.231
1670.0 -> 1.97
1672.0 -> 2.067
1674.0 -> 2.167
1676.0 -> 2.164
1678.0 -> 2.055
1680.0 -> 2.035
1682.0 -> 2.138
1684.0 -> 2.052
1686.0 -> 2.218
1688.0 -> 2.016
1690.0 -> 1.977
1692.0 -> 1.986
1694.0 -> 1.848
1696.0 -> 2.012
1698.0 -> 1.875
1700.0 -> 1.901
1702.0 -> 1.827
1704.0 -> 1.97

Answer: 1.2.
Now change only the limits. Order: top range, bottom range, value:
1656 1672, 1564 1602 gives 1.15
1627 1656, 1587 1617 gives 1.16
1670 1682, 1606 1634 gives 1.06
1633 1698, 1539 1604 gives 1.16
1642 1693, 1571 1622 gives 1.12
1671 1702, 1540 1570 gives 1.12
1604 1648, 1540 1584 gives 1.14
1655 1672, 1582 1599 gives 1.13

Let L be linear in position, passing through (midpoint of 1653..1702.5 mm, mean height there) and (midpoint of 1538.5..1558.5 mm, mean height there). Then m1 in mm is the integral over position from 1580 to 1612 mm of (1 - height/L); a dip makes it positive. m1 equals 1.5 mm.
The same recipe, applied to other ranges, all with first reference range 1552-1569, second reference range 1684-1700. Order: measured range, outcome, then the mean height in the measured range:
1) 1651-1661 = -0.66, 2.05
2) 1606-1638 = -2.58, 2.01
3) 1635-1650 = -3.23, 2.31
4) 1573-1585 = -0.31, 1.83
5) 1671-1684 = -0.91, 2.1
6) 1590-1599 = -0.24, 1.86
